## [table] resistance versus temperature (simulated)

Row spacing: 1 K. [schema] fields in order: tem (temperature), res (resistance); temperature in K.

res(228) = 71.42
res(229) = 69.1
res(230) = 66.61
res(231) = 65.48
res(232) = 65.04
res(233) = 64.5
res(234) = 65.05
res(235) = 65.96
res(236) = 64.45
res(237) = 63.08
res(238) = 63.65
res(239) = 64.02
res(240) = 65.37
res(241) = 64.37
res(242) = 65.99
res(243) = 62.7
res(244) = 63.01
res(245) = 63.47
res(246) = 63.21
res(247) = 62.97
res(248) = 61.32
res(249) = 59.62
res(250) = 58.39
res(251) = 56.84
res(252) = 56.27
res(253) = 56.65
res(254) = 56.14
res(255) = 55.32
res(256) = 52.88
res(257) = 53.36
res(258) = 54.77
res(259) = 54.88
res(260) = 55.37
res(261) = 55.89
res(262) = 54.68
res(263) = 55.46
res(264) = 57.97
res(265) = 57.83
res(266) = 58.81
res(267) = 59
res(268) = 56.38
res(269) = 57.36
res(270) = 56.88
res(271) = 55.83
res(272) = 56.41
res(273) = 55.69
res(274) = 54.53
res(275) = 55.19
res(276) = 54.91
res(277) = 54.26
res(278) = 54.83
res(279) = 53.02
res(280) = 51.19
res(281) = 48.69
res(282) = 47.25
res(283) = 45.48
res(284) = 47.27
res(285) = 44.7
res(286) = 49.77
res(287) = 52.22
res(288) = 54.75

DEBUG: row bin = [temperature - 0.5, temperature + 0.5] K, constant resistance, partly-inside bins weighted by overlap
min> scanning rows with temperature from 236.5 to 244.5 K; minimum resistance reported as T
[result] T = 62.7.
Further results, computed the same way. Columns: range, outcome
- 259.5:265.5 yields 54.68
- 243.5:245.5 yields 63.01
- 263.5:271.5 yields 55.83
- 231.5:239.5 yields 63.08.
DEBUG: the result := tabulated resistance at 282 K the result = 47.25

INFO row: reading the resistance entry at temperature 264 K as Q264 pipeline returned 57.97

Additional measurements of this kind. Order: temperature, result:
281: 48.69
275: 55.19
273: 55.69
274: 54.53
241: 64.37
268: 56.38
